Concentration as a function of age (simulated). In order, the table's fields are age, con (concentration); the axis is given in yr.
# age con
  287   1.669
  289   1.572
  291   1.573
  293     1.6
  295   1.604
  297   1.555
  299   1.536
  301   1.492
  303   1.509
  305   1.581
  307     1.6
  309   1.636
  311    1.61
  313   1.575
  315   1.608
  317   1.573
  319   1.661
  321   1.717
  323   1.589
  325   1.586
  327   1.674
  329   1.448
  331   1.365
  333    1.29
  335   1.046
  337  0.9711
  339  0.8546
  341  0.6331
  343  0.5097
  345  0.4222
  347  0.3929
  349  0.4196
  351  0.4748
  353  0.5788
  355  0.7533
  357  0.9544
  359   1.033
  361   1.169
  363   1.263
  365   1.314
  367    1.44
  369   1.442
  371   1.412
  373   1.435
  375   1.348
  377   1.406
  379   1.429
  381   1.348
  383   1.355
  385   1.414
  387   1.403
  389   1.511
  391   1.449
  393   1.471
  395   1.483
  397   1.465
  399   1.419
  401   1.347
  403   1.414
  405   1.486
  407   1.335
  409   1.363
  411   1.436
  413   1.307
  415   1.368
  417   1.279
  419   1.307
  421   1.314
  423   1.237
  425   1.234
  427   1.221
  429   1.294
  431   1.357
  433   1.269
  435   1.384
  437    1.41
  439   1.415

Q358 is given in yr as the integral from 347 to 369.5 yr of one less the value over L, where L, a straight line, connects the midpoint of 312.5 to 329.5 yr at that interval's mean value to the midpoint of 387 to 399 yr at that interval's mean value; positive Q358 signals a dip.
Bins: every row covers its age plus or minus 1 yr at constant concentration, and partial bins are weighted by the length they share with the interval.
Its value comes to 8.54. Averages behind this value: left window 1.61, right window 1.46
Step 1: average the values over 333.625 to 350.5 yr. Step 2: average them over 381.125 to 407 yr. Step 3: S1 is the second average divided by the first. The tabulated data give 2.1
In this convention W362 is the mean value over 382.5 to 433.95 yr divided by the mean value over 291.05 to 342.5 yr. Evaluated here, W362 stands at 0.95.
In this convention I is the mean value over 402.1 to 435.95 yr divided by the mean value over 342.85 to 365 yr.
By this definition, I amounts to 1.8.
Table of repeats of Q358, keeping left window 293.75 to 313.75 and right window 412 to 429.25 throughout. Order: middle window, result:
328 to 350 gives 9.45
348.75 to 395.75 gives 5.47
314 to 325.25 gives -0.69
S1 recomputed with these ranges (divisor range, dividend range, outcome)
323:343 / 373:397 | 1.19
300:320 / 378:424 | 0.88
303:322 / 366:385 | 0.87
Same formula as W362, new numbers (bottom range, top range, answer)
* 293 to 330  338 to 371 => 0.55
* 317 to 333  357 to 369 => 0.79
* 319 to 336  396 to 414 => 0.95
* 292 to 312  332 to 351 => 0.45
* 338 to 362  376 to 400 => 2.09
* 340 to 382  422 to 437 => 1.28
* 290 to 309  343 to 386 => 0.69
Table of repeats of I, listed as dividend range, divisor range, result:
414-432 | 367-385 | 0.92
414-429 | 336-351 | 2.16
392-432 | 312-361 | 1.24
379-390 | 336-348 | 2.23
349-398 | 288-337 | 0.82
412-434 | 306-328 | 0.80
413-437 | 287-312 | 0.83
